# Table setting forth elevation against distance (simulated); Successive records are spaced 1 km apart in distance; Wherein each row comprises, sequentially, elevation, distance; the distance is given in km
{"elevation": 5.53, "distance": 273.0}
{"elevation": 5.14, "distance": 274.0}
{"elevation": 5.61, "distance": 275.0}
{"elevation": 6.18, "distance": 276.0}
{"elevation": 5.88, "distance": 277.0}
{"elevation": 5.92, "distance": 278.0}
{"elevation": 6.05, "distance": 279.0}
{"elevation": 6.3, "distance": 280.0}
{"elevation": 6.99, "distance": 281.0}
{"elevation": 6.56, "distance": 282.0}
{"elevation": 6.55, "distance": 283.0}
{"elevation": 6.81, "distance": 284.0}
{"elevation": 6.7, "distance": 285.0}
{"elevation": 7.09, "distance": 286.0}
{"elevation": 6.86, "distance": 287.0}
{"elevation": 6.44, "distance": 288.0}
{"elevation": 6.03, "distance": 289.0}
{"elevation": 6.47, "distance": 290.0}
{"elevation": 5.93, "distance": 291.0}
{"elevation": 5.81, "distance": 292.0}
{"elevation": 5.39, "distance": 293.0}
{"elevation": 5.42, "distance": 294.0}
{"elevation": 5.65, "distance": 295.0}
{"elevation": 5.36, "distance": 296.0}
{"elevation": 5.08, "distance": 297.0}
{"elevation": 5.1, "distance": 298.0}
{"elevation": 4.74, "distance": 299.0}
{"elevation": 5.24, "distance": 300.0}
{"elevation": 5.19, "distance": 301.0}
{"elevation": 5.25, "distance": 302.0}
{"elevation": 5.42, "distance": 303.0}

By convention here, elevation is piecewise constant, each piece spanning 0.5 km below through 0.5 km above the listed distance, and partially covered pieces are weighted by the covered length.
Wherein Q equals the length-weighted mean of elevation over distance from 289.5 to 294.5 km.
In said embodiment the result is 5.8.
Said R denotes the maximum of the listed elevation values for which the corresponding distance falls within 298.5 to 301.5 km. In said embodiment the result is 5.24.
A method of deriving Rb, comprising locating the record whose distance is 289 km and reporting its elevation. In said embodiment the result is 6.03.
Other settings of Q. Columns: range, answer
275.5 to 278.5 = 5.99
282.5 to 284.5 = 6.68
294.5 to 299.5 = 5.19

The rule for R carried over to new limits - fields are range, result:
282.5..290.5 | 7.09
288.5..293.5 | 6.47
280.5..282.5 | 6.99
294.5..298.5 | 5.65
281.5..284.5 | 6.81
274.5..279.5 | 6.18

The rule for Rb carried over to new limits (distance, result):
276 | 6.18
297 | 5.08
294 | 5.42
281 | 6.99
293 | 5.39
